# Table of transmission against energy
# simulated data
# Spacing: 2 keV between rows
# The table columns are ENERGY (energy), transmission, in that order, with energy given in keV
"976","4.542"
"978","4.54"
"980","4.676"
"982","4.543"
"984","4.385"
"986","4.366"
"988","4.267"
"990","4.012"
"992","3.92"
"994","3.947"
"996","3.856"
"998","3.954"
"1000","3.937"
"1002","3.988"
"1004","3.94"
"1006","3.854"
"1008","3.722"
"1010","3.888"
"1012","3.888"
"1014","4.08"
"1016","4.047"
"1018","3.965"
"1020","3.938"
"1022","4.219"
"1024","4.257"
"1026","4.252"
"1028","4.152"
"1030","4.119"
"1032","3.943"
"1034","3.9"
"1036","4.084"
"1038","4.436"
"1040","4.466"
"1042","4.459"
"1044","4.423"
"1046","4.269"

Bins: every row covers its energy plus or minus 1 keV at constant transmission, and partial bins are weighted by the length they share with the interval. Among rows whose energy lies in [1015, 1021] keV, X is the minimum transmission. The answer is 3.938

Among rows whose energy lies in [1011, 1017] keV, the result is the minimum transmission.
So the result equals 3.888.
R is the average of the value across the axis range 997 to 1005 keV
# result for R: 3.95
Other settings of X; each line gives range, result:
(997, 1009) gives 3.722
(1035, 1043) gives 4.084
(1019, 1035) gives 3.9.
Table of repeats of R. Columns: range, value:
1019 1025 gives 4.14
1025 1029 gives 4.2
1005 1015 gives 3.89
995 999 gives 3.91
